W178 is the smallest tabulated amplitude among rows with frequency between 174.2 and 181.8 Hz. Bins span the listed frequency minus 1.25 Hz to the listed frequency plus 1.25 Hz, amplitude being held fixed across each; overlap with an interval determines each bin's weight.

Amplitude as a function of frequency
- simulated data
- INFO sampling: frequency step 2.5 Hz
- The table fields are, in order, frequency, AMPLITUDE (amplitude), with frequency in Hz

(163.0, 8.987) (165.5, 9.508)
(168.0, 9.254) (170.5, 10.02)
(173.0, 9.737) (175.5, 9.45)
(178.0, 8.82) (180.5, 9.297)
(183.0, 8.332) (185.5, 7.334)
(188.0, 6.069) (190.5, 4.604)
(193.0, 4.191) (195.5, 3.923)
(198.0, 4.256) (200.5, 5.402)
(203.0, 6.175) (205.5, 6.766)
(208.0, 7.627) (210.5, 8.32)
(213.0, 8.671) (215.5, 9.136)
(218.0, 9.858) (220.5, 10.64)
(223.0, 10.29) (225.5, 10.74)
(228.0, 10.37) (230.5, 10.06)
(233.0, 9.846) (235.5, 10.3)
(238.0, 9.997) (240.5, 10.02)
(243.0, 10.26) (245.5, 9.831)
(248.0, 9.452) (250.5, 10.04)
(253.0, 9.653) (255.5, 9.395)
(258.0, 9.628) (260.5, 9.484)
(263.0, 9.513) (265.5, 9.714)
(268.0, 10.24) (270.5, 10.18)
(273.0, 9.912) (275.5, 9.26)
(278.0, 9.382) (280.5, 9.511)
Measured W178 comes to 8.82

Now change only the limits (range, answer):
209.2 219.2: 8.32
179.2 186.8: 7.334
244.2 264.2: 9.395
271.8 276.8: 9.26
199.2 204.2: 5.402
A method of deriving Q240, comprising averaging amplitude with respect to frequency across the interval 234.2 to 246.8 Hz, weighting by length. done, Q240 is 10.1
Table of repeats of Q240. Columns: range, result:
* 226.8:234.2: 10.1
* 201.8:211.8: 7.23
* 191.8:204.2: 4.79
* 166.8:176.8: 9.61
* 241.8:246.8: 10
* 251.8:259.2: 9.56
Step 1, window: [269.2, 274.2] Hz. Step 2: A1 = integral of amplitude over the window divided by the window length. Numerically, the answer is 10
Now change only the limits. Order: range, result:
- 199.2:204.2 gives 5.77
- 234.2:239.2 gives 10.1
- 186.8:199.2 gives 4.6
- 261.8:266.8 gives 9.62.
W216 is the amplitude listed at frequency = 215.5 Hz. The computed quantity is 9.136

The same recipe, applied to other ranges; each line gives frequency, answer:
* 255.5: 9.395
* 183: 8.332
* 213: 8.671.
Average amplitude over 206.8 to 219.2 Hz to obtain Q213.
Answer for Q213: 8.72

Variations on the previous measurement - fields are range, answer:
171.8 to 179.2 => 9.34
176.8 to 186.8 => 8.43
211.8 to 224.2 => 9.72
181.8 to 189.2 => 7.25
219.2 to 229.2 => 10.5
